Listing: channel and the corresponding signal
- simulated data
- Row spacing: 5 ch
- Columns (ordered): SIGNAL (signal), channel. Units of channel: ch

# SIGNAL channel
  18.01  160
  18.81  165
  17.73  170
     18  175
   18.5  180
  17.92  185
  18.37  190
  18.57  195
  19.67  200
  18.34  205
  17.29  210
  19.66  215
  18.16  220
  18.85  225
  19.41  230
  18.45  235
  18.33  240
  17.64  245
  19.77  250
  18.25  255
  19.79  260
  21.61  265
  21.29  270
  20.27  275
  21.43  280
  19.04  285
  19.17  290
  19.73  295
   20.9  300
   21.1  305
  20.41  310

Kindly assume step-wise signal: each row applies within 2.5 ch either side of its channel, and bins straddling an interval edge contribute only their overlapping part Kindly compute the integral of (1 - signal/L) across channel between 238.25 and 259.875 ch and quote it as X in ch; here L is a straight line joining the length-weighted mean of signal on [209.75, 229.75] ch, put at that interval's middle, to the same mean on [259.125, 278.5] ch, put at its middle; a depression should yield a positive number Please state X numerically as 1.5 ch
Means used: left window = 18.7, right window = 20.9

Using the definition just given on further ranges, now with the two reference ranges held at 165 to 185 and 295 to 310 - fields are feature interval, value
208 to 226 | 0.5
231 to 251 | 1.0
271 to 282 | -0.4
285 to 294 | 0.5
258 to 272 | -0.7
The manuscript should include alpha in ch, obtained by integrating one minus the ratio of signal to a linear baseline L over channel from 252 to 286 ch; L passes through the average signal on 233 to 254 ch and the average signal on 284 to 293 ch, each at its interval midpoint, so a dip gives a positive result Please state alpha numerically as -2.5 ch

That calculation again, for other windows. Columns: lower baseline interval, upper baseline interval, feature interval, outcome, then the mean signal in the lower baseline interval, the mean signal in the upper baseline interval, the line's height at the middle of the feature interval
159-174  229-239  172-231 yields -0.1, 18.2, 18.8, 18.5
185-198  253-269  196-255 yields 1.7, 18.4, 20.1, 19.2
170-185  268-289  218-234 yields 0.3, 18.1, 20.4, 19.2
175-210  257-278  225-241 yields 0.7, 18.4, 20.7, 19.7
